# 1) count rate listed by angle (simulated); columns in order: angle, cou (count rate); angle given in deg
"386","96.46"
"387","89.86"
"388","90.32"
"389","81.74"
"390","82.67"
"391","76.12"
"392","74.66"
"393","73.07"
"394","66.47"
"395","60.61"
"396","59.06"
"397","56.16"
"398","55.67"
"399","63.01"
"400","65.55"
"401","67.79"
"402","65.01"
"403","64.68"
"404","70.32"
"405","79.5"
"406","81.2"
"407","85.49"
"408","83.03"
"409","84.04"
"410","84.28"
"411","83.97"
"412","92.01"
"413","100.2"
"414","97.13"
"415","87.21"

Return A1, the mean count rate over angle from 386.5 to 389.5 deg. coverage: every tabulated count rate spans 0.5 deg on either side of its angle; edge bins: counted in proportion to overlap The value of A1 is 87.3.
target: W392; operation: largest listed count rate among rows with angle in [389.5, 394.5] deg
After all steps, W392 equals 82.67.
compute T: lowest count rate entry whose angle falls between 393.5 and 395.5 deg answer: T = 60.61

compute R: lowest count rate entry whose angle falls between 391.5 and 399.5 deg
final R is 55.67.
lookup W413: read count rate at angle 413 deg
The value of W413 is 100.2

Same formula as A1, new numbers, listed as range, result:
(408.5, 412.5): 86.1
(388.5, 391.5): 80.2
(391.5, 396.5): 66.8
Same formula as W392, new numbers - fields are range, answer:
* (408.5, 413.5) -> 100.2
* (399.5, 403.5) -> 67.79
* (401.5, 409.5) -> 85.49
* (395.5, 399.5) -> 63.01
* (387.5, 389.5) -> 90.32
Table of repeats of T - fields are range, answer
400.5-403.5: 64.68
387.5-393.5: 73.07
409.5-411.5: 83.97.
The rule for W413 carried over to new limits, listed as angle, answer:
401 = 67.79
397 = 56.16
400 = 65.55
